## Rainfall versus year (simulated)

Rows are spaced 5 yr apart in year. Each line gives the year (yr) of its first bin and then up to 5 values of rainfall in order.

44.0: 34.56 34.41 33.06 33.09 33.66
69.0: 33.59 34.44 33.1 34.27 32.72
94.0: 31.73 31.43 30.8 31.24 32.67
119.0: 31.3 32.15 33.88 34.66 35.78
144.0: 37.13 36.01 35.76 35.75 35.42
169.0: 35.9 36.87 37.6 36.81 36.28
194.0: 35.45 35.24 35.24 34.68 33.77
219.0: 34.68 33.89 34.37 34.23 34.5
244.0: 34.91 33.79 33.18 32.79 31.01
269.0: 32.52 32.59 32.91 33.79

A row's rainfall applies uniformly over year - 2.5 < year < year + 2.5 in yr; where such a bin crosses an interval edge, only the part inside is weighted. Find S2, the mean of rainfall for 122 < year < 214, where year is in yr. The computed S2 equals 35.6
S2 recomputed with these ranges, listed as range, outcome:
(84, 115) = 31.9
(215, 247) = 34.4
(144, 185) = 36.3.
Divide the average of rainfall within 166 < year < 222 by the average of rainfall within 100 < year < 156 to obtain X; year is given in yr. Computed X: 1.1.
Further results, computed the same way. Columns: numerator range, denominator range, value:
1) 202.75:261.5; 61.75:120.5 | 1.05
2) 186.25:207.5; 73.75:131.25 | 1.10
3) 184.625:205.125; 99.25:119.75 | 1.13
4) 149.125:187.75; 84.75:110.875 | 1.14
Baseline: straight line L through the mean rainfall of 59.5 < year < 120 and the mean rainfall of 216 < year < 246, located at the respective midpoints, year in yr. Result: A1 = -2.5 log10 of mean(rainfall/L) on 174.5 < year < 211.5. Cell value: -0.06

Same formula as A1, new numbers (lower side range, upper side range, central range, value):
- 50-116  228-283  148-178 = -0.094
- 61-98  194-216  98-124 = 0.070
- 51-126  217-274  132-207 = -0.090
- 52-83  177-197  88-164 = 0.044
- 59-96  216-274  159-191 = -0.091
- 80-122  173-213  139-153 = -0.074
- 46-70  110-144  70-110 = 0.034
